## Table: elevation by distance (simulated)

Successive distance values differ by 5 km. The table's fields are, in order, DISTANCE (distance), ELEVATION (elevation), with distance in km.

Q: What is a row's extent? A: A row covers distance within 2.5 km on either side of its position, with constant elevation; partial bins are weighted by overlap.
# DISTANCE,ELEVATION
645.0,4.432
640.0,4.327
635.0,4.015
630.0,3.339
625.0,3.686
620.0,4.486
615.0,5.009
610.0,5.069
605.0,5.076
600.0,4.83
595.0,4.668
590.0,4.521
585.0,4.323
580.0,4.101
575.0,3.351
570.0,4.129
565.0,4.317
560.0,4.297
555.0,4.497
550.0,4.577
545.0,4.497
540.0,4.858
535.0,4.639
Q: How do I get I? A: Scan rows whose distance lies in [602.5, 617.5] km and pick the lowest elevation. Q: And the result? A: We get 5.009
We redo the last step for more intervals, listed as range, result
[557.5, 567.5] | 4.297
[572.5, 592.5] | 3.351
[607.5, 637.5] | 3.339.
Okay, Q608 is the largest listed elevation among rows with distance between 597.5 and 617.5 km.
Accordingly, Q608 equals 5.076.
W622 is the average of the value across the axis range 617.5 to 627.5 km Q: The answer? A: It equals 4.09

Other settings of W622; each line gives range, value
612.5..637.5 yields 4.11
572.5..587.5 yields 3.92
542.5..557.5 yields 4.52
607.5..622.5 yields 4.85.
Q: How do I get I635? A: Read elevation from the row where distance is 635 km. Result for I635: 4.015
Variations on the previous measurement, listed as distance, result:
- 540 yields 4.858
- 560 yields 4.297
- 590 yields 4.521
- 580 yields 4.101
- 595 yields 4.668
